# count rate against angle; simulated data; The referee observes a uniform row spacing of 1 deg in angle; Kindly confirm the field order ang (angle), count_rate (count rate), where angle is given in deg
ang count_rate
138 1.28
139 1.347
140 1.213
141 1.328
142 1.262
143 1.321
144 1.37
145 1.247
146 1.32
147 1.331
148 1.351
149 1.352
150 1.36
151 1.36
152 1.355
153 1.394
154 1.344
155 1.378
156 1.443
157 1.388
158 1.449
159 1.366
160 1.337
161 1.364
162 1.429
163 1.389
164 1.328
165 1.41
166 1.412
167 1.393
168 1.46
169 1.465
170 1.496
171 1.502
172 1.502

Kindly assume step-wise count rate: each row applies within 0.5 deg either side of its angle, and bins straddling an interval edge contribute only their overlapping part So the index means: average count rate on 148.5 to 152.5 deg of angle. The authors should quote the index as 1.36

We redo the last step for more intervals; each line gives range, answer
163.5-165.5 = 1.37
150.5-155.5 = 1.37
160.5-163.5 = 1.39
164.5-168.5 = 1.42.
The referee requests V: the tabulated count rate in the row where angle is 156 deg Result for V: 1.443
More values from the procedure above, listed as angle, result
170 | 1.496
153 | 1.394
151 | 1.36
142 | 1.262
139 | 1.347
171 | 1.502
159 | 1.366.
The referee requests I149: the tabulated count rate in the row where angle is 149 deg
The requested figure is 1.352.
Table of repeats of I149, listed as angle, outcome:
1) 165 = 1.41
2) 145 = 1.247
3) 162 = 1.429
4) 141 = 1.328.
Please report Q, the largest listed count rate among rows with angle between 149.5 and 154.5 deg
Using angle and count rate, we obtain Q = 1.394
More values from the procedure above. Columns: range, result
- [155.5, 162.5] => 1.449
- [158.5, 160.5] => 1.366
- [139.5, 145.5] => 1.37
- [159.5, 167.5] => 1.429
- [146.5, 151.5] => 1.36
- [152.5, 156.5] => 1.443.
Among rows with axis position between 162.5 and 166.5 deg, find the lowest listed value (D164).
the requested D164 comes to 1.328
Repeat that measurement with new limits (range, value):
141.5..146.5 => 1.247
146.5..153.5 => 1.331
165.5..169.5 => 1.393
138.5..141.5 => 1.213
